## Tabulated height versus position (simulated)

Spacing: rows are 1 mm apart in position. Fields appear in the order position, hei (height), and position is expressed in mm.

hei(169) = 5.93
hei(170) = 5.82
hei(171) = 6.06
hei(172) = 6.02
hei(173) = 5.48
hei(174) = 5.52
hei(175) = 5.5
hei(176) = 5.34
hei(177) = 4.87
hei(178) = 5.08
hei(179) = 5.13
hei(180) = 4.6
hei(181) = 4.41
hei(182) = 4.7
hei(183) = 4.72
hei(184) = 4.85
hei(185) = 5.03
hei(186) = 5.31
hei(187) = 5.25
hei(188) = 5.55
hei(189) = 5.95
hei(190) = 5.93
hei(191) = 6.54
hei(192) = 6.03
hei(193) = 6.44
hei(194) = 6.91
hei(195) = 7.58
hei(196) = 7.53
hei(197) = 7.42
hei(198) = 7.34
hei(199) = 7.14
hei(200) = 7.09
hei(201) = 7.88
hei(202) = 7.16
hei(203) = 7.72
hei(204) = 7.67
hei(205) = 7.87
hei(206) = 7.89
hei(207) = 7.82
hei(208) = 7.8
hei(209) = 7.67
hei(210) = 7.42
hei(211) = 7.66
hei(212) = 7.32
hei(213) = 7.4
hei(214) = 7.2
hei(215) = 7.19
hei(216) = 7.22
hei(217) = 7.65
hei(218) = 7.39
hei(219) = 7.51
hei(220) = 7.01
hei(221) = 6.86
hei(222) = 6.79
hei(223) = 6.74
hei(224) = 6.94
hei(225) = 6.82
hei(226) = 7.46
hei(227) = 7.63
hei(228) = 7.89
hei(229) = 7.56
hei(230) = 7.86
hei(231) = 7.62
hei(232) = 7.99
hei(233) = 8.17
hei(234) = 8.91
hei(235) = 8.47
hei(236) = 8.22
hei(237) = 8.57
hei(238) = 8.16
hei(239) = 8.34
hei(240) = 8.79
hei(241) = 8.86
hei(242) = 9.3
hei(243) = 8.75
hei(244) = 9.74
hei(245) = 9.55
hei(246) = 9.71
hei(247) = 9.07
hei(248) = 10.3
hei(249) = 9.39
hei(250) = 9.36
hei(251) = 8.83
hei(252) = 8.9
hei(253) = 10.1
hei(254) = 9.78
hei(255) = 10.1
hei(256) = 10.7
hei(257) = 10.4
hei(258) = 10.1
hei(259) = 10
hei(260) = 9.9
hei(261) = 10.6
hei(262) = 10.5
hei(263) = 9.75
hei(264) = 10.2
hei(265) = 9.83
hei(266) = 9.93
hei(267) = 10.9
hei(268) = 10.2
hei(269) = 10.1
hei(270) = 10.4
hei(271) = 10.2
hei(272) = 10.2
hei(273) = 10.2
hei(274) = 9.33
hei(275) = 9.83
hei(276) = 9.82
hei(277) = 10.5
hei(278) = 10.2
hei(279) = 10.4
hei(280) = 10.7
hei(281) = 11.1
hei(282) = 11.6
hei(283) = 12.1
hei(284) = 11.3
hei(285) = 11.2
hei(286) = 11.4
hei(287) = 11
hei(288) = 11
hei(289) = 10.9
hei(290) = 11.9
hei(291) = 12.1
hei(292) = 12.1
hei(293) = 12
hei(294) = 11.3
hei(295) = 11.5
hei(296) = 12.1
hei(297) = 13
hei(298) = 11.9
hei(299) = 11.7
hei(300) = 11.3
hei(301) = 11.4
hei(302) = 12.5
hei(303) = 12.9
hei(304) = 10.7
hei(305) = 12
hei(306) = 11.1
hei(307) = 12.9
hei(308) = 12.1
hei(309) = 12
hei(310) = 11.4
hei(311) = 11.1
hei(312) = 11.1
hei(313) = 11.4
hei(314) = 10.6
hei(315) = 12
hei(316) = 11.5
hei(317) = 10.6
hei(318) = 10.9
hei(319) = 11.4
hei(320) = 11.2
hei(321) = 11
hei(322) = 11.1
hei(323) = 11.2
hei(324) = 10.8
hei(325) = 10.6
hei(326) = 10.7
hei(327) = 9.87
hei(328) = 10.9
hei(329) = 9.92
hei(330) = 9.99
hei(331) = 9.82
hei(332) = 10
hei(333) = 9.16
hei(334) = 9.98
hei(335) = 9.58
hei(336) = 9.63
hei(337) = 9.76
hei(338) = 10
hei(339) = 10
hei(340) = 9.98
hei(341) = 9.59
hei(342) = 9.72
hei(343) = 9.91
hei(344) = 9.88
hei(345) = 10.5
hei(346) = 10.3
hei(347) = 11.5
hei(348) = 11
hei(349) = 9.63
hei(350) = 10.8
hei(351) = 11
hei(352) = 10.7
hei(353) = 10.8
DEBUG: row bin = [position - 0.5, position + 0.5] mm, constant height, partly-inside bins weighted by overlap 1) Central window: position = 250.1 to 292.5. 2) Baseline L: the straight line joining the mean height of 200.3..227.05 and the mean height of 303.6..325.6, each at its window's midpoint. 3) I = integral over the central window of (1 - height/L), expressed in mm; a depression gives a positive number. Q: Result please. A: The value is -3.7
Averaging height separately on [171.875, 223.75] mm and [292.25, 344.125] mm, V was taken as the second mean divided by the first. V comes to 1.7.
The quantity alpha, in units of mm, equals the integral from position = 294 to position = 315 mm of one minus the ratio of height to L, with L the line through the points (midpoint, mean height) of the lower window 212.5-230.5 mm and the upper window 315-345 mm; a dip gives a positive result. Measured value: -4.6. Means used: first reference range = 7.28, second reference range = 10.3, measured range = 11.7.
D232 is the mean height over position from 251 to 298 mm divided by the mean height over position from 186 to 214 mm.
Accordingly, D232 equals 1.51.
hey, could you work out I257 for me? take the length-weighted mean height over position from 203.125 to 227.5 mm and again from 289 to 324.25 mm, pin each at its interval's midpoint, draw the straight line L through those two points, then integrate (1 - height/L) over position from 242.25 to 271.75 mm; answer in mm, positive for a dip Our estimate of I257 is -1.9 mm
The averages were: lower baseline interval 7.38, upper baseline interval 11.6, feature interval 9.9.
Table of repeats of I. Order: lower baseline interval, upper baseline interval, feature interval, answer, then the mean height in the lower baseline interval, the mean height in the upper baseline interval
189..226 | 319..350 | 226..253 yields -2.3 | 7.22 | 10.3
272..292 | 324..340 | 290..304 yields -1.7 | 10.9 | 10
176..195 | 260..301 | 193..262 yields -3.8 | 5.46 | 10.9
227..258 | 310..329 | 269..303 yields -3.5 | 8.98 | 11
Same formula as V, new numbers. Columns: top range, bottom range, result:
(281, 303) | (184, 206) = 1.74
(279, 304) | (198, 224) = 1.57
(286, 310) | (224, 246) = 1.42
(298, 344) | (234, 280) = 1.12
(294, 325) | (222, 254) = 1.35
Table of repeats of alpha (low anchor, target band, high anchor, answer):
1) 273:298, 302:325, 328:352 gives -1.7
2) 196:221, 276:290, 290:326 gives -0.7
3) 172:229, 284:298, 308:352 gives -3.4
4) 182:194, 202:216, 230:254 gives -1.4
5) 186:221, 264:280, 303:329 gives -0.9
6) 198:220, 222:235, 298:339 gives 0.8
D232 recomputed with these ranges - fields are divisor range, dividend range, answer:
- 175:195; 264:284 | 1.91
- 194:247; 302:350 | 1.37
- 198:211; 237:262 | 1.26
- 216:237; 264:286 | 1.38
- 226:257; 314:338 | 1.18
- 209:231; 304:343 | 1.46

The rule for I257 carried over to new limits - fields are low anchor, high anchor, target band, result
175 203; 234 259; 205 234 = 0.97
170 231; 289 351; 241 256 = -2.03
